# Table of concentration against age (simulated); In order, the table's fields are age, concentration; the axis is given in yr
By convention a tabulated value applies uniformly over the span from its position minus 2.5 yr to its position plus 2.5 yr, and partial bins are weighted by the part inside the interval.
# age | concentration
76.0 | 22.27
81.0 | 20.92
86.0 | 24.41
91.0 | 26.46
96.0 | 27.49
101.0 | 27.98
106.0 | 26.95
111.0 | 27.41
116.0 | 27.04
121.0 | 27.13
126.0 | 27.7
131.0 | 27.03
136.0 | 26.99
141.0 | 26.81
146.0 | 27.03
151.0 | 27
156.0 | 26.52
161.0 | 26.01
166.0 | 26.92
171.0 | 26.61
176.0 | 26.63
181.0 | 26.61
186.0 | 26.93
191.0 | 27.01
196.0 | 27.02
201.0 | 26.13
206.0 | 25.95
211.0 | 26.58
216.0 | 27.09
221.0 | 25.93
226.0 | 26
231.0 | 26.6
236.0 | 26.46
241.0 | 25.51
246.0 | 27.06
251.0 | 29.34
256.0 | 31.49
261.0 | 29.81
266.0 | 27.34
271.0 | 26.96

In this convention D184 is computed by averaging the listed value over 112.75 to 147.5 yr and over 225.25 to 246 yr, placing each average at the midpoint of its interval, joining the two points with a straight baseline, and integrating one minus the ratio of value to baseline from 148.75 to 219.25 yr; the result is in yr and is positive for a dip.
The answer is 0.1 yr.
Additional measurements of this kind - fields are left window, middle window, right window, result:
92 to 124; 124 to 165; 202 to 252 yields 0.3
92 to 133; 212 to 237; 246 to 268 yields 2.1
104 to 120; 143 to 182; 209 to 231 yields 0.2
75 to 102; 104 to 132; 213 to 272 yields -2.0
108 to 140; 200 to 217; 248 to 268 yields 1.3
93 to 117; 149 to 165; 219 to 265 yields 0.5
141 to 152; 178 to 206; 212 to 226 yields 0.0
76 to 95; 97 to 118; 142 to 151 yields -1.9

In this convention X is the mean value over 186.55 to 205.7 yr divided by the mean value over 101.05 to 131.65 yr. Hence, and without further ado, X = 0.98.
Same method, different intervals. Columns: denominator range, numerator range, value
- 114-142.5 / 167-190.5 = 0.99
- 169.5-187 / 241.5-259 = 1.08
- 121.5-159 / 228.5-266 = 1.04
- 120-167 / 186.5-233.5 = 0.98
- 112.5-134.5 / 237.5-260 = 1.04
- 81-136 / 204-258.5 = 1.02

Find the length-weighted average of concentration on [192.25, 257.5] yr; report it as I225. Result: 26.9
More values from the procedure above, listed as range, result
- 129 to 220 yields 26.7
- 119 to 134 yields 27.3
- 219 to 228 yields 26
